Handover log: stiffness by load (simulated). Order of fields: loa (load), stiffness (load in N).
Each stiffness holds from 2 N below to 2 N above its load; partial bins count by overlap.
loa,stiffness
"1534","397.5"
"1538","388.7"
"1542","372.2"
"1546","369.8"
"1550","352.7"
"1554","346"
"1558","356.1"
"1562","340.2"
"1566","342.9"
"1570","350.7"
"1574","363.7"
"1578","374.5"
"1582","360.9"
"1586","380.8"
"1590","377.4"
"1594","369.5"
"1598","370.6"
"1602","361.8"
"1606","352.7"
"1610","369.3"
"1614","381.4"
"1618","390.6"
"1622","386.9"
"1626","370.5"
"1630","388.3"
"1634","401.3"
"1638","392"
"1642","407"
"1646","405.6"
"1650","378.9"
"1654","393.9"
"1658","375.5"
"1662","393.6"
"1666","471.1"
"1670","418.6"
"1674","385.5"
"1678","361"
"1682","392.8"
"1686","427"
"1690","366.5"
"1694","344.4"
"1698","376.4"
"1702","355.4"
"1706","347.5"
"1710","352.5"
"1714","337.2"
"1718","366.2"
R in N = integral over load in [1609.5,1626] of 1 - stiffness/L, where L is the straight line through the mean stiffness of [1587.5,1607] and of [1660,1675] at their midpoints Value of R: 0.0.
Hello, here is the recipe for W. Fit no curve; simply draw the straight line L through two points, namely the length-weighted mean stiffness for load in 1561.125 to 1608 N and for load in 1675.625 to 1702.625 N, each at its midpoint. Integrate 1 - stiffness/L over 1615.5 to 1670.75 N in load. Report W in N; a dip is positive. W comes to -4.09 N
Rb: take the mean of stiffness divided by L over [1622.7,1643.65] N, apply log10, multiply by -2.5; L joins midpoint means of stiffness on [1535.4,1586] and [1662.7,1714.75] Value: -0.054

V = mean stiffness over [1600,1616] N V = 366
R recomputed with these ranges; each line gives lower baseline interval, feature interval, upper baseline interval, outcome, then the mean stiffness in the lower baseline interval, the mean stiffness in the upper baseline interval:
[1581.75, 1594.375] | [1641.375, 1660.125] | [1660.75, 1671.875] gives 1.2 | 374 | 430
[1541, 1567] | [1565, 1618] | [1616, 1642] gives 0.7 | 354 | 390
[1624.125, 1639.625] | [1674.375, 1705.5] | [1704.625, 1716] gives -1.5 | 388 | 346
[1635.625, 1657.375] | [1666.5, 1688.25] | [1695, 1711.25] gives -1.6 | 394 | 357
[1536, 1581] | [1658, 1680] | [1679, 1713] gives -2.2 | 360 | 369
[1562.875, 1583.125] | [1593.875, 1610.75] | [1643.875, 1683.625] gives 0.3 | 357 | 398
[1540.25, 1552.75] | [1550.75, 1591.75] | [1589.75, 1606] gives 0.7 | 364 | 367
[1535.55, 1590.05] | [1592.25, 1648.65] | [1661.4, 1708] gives -1.2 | 362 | 386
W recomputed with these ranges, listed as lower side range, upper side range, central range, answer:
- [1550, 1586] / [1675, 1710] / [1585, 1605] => -0.65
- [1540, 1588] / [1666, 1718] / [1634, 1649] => -1.25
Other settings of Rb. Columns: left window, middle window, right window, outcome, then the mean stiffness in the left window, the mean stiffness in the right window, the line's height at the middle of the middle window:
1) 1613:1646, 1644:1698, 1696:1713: -0.06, 391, 357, 372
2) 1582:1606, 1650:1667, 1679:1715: -0.09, 369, 367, 368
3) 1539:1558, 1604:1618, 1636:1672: 0.04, 361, 404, 387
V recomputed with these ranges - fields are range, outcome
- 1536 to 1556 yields 366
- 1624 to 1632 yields 379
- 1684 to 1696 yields 379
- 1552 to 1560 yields 351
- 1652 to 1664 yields 388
